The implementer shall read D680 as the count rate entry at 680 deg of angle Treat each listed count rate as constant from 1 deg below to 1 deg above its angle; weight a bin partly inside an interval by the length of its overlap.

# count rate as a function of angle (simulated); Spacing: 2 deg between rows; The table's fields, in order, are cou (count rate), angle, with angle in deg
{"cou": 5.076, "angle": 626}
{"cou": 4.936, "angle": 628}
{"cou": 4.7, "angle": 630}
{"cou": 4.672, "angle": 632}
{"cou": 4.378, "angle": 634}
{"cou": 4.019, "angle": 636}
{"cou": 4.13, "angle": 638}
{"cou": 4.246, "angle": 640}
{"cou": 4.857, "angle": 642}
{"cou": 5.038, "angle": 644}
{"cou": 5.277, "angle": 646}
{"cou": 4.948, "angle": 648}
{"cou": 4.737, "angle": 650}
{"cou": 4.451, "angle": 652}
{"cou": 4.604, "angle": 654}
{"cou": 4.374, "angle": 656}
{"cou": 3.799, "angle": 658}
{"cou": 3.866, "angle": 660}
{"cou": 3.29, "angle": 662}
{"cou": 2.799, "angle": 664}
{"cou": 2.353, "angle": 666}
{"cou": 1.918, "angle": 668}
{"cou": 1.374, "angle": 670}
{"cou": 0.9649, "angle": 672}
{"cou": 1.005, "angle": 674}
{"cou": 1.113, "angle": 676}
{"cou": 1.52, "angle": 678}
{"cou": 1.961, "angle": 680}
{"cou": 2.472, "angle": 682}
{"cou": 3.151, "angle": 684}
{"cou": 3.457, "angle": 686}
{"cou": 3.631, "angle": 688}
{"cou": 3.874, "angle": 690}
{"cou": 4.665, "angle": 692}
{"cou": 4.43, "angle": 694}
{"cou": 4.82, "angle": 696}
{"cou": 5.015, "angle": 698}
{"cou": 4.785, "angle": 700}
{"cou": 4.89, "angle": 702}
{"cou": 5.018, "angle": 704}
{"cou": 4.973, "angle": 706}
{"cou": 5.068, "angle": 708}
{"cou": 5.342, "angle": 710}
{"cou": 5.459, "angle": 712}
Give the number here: 1.961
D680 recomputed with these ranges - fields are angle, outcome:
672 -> 0.9649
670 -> 1.374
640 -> 4.246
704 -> 5.018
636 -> 4.019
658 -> 3.799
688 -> 3.631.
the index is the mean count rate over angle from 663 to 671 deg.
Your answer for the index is 2.11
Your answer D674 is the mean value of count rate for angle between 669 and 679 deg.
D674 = 1.2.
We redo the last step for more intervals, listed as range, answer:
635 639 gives 4.07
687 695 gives 4.15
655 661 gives 4.01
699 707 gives 4.92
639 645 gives 4.71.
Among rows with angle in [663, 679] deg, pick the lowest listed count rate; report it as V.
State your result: 0.9649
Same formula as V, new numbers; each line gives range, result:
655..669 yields 1.918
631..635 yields 4.378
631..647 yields 4.019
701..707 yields 4.89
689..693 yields 3.874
